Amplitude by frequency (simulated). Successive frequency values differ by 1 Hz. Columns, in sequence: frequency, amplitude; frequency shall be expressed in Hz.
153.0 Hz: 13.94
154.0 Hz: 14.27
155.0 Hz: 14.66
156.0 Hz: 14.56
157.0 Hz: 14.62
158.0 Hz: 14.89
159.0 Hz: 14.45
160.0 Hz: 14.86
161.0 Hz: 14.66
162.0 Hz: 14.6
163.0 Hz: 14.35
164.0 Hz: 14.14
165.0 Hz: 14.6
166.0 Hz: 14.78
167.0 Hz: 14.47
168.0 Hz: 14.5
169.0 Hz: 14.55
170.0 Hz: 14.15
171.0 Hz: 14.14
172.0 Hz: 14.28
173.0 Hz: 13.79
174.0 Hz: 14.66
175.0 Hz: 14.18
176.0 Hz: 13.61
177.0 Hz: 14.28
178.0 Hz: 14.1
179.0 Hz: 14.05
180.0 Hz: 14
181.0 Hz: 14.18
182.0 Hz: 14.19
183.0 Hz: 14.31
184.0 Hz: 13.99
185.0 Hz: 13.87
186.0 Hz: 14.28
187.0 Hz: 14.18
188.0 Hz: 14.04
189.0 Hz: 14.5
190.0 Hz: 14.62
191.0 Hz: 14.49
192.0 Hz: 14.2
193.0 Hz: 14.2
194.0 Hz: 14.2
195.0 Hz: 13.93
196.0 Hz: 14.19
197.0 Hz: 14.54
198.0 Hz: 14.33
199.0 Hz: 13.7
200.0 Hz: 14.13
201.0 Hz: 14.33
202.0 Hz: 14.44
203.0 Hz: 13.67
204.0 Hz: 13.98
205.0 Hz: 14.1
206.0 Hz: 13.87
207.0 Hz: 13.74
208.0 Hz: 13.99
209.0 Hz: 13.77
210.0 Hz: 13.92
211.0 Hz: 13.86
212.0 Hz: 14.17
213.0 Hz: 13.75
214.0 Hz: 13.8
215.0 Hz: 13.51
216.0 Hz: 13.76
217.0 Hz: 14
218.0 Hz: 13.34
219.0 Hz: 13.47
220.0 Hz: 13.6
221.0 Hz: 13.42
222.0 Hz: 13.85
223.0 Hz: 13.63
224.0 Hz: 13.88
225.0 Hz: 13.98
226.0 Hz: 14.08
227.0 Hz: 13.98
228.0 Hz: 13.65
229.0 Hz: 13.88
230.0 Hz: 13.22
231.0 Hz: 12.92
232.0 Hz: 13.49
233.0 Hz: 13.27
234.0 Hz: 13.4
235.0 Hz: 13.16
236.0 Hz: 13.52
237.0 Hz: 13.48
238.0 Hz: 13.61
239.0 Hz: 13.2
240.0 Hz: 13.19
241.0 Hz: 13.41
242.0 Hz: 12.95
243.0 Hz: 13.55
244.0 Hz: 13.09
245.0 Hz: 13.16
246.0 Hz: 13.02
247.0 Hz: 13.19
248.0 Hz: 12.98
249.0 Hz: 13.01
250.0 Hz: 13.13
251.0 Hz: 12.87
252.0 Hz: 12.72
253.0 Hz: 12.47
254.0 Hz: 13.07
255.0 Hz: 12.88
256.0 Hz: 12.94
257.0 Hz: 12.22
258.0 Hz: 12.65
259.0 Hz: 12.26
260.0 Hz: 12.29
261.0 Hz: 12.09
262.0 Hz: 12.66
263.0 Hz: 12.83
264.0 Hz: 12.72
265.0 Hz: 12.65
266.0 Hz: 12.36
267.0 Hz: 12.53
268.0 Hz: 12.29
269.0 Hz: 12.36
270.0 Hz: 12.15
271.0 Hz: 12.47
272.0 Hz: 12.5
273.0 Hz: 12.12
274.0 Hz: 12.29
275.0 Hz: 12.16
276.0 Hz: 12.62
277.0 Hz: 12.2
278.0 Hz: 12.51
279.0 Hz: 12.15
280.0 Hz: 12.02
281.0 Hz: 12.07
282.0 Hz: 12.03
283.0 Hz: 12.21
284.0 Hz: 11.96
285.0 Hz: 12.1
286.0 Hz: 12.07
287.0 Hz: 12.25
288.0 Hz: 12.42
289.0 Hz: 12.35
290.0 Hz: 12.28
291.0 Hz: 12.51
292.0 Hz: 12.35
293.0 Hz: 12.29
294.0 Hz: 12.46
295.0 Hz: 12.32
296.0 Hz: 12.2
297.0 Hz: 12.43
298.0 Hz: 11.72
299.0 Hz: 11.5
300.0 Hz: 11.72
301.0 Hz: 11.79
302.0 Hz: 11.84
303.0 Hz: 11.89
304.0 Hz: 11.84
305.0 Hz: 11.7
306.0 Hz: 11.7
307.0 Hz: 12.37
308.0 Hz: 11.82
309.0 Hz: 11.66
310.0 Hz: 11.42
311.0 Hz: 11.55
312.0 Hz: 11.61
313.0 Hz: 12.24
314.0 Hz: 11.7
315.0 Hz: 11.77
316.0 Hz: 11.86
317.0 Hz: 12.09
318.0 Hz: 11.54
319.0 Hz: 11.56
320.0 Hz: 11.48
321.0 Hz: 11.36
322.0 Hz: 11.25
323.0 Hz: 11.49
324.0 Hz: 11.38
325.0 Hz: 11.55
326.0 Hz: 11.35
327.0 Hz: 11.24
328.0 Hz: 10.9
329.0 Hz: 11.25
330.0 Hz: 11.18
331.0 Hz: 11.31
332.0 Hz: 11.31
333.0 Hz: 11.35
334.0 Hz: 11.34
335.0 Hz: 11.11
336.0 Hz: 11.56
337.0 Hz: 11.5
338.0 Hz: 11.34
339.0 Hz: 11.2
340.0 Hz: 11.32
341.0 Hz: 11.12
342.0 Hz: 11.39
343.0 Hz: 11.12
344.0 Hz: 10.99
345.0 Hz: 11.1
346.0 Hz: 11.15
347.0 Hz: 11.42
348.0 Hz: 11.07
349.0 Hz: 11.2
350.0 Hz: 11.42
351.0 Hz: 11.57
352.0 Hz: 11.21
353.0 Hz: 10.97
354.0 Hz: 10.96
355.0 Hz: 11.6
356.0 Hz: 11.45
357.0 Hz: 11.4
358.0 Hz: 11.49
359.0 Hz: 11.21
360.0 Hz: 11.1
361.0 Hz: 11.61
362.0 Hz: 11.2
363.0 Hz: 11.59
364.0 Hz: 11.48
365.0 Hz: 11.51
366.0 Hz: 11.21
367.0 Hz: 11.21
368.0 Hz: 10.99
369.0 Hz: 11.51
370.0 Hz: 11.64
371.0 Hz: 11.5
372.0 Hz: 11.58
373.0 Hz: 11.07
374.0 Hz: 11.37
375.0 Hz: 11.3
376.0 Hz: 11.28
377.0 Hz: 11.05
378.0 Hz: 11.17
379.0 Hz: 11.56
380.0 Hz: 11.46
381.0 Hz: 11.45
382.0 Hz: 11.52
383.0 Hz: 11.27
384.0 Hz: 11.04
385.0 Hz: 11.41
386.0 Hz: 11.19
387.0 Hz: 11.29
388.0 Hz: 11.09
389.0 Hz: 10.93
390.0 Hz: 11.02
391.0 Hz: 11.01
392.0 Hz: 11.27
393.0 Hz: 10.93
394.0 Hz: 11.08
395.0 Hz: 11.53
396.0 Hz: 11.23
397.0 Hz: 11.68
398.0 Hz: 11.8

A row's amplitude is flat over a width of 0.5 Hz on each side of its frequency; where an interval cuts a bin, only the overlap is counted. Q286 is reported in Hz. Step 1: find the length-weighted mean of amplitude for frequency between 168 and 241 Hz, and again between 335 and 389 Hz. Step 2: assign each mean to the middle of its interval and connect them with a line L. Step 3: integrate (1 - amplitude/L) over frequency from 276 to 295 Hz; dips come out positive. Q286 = 0.5 Hz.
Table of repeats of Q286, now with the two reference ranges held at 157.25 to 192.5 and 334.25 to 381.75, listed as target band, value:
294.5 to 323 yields 0.81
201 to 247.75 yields -0.37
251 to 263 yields 0.35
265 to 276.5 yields 0.34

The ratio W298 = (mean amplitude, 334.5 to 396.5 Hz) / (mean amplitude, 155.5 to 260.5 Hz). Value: 0.82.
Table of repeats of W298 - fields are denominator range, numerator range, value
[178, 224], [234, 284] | 0.91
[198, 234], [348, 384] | 0.82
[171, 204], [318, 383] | 0.80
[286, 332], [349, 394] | 0.96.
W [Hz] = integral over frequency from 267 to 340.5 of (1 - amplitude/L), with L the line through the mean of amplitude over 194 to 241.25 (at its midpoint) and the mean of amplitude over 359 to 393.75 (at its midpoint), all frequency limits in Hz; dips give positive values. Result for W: 3.3 Hz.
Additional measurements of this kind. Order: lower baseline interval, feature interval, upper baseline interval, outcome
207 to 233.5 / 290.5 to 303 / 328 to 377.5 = 0.23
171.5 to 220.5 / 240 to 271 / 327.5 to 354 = 0.34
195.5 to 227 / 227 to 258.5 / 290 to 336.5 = 0.16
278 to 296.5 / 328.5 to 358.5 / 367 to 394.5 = 0.94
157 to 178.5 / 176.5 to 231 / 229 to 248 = -0.60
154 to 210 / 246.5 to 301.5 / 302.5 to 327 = 0.30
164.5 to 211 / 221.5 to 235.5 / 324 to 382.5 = -0.14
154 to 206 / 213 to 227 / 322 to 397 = -0.12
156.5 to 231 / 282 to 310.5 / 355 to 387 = 1.06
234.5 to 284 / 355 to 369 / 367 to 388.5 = 0.17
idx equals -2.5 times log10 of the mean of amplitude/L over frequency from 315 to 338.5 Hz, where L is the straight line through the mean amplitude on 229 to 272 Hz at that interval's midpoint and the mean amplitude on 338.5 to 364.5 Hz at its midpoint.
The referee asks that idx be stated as 0.03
